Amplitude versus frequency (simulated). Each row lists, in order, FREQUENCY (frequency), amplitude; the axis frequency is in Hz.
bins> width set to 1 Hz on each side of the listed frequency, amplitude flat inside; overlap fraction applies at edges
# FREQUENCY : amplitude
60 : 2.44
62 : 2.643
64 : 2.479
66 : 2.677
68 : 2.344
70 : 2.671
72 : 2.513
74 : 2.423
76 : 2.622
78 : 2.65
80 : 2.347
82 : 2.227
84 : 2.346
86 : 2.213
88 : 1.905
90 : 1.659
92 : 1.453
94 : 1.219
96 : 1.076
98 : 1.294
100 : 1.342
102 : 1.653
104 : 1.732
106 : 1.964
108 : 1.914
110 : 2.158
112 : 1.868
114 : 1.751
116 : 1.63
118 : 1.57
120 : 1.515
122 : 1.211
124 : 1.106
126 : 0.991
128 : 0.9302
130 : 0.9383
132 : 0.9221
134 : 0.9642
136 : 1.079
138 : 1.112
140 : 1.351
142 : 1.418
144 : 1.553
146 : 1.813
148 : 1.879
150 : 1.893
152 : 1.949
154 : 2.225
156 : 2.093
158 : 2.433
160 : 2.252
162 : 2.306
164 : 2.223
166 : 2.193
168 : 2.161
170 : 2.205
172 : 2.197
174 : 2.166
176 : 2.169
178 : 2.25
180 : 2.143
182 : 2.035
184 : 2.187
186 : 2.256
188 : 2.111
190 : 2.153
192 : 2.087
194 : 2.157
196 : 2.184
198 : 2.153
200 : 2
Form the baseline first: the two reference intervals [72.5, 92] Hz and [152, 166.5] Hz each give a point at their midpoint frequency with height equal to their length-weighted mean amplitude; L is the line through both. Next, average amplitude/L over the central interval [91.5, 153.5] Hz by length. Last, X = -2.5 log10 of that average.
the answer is 0.455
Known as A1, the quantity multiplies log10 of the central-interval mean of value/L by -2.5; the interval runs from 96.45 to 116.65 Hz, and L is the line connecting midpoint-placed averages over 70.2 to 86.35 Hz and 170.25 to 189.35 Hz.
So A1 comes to 0.35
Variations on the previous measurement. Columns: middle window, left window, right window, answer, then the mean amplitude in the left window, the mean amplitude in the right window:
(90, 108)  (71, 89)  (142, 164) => 0.45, 2.36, 2.02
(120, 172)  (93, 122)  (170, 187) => 0.17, 1.61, 2.18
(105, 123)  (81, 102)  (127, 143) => -0.25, 1.67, 1.09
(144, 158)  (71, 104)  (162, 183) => 0.07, 1.93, 2.18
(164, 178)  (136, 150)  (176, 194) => -0.13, 1.52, 2.15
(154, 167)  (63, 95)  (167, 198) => -0.03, 2.23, 2.16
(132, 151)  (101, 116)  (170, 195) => 0.37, 1.85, 2.16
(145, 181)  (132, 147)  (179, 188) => -0.23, 1.3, 2.15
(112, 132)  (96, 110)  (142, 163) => 0.33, 1.65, 2.01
